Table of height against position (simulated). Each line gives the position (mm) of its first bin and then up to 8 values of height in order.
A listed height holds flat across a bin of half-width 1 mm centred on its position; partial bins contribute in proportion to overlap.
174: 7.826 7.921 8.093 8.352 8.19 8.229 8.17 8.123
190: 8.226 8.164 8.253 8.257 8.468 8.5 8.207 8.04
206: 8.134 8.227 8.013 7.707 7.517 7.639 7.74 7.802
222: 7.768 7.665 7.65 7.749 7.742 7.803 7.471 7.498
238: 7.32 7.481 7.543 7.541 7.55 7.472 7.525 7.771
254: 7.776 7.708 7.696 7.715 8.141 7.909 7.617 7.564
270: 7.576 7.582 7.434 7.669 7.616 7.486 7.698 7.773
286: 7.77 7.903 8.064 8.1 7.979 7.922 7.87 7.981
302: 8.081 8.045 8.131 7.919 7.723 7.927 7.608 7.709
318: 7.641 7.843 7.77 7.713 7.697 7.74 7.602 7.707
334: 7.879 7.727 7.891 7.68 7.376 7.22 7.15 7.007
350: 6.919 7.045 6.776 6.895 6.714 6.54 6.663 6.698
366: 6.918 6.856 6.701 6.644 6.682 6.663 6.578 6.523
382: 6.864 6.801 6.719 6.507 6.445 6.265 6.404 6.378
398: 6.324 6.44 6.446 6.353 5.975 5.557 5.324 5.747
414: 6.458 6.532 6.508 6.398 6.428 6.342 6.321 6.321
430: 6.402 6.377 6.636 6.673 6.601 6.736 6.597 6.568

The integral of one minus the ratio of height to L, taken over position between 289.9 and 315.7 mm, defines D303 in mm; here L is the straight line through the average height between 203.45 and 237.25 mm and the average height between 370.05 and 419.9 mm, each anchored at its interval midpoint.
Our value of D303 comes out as -3.0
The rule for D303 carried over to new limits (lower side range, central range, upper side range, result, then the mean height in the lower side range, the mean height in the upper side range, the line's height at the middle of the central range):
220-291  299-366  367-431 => -4.6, 7.67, 6.4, 6.99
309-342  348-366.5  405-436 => 1.1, 7.73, 6.24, 7.23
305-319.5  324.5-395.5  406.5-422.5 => 0.3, 7.81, 6.1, 7.01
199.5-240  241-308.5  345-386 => -3.3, 7.79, 6.78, 7.41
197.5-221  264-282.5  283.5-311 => 0.8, 7.99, 7.95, 7.96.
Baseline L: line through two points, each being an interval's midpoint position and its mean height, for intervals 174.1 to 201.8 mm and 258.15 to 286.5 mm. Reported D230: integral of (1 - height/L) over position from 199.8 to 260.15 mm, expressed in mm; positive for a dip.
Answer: 1.65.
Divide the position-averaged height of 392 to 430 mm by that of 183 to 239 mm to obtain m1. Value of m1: 0.8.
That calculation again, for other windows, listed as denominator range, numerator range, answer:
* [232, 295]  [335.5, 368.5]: 0.92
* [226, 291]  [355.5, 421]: 0.84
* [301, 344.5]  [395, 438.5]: 0.81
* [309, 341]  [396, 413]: 0.78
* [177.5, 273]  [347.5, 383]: 0.86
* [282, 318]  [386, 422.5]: 0.79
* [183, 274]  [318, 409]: 0.89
